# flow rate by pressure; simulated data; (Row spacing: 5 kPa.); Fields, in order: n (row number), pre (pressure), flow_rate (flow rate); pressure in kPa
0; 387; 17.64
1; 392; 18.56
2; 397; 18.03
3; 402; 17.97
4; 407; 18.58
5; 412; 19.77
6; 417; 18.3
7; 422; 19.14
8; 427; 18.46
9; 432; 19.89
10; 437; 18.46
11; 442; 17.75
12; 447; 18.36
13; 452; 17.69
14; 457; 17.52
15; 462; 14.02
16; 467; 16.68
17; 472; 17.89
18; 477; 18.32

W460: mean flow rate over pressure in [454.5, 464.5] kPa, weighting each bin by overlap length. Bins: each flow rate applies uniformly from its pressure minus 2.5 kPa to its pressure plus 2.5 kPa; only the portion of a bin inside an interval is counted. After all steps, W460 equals 15.8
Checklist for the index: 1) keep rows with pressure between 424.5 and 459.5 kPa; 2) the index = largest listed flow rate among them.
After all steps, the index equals 19.89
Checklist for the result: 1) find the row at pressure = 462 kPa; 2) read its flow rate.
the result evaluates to 14.02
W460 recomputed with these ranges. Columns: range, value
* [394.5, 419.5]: 18.5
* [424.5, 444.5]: 18.6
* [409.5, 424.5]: 19.1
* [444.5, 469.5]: 16.9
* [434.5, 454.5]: 18.1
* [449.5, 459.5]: 17.6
